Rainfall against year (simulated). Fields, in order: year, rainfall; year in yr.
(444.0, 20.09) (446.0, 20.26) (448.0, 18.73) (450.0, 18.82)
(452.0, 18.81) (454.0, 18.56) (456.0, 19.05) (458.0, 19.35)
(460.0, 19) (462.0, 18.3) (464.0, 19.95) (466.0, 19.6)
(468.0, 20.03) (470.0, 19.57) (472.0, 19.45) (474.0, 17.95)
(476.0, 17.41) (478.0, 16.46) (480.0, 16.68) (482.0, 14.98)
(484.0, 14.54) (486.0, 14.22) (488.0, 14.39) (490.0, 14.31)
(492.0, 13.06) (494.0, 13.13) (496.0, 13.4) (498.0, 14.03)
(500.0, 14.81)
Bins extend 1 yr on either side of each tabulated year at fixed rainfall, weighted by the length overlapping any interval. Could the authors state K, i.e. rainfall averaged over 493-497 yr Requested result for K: 13.3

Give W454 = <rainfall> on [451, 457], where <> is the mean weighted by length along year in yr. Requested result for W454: 18.8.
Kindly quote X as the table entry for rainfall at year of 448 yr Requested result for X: 18.73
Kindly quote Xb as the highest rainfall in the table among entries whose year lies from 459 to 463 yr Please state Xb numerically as 19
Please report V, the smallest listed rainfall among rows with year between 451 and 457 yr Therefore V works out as 18.56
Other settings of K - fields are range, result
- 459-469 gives 19.4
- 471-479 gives 17.8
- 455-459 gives 19.2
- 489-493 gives 13.7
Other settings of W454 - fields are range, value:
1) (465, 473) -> 19.7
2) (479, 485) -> 15.4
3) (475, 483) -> 16.4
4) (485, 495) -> 13.8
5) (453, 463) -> 18.9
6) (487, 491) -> 14.4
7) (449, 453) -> 18.8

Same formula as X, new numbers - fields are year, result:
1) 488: 14.39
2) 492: 13.06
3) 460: 19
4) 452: 18.81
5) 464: 19.95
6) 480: 16.68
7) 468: 20.03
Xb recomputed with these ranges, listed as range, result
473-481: 17.95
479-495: 16.68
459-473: 20.03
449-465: 19.95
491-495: 13.13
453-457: 19.05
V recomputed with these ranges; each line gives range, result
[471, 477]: 17.41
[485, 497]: 13.06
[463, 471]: 19.57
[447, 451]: 18.73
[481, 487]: 14.22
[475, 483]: 14.98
